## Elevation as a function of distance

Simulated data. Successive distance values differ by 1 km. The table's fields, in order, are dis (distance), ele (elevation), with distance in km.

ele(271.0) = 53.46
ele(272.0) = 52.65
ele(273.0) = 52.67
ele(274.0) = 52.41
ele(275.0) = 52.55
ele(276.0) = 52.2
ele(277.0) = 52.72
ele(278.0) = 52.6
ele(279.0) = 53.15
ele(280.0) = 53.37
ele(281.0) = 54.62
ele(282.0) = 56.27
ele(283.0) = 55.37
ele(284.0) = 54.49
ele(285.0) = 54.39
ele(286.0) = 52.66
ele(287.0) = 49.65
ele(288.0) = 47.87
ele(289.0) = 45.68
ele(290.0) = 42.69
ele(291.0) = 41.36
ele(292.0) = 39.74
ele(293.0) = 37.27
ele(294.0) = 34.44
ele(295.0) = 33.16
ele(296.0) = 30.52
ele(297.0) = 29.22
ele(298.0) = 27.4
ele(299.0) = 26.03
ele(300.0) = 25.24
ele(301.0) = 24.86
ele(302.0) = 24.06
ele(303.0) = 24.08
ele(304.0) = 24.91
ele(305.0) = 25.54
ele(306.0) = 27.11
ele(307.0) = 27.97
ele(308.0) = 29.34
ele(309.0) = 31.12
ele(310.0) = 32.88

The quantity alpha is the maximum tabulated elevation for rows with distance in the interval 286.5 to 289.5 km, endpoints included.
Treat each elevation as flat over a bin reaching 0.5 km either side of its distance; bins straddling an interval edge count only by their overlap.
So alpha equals 49.65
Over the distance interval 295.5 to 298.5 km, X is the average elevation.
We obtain 29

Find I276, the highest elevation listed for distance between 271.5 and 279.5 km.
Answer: 53.15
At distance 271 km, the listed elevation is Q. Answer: 53.46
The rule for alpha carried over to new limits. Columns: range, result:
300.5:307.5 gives 27.97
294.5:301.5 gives 33.16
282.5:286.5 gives 55.37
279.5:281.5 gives 54.62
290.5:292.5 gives 41.36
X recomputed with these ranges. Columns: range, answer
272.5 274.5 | 52.5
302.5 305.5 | 24.8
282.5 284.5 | 54.9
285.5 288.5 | 50.1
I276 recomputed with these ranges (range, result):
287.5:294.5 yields 47.87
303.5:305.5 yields 25.54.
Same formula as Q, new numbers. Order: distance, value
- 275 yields 52.55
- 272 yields 52.65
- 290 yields 42.69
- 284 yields 54.49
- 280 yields 53.37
